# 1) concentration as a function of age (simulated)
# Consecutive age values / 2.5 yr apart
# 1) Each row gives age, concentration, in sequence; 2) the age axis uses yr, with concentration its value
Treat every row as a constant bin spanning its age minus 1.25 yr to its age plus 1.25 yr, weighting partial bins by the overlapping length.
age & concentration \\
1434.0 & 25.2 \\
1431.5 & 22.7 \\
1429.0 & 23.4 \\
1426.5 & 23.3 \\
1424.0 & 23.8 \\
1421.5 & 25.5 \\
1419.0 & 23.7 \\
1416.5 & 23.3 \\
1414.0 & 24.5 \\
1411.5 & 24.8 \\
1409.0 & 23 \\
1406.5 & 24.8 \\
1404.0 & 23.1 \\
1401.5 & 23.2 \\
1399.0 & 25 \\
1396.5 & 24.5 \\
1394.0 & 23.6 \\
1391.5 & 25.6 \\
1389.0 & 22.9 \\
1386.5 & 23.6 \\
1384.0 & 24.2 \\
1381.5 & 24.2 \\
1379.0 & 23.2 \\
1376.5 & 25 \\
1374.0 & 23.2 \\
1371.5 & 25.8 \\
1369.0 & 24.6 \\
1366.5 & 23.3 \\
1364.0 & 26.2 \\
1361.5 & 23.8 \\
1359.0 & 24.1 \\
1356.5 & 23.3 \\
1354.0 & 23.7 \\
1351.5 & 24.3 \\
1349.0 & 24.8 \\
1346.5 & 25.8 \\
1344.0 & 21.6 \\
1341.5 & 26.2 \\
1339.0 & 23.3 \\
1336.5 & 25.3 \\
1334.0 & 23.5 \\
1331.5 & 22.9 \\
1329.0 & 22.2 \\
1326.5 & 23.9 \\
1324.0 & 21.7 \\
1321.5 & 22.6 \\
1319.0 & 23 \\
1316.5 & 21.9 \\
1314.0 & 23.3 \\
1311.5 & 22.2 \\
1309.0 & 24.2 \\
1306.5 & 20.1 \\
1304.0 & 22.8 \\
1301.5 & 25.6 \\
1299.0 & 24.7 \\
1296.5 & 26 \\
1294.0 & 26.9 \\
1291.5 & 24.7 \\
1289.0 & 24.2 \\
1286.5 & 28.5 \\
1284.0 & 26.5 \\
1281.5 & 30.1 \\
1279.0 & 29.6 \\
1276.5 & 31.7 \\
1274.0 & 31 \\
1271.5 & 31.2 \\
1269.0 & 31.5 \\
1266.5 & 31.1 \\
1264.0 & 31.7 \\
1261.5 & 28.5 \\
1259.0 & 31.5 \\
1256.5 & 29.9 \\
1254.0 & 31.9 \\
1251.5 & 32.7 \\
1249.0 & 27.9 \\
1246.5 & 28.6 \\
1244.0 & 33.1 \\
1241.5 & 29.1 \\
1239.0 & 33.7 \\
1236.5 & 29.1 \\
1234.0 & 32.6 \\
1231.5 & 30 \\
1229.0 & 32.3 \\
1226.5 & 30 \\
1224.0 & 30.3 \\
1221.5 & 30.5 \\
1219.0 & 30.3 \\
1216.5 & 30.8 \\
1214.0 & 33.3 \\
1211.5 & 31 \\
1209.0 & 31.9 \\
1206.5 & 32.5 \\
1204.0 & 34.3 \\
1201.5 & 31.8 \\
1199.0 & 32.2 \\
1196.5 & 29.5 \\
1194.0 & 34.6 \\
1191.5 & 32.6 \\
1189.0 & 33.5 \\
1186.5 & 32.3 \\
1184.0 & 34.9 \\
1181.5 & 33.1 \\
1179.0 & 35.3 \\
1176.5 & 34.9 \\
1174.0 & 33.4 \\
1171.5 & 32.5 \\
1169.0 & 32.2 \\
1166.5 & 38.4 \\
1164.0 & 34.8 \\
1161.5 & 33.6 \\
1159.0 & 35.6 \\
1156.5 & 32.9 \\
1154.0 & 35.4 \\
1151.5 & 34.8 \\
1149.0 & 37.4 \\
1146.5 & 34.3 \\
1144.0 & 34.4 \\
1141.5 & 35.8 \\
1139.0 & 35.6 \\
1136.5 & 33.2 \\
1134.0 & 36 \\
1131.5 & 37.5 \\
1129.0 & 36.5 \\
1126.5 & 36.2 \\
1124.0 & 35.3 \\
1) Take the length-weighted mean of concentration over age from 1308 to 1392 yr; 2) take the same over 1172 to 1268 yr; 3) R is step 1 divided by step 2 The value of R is 0.7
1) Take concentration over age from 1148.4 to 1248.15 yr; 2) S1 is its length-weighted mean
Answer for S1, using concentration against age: 32.7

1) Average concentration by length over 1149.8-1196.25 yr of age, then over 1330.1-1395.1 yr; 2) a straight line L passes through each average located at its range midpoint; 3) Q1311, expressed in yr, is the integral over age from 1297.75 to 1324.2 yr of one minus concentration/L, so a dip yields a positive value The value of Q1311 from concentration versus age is 3.8 yr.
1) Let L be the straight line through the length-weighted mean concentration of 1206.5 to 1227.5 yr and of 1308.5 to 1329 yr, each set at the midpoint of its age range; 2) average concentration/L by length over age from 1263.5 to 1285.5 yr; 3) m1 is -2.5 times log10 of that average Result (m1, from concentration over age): -0.15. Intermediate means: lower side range 31.1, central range 30.4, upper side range 22.8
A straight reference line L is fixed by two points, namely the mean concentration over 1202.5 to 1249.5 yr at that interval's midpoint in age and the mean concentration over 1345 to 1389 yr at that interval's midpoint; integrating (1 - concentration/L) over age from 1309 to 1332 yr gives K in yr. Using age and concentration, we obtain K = 3.31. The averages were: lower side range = 31.2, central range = 22.7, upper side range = 24.2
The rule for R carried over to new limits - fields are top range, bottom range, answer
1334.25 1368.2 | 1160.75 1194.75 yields 0.71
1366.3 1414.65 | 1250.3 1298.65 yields 0.82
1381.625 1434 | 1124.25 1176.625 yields 0.68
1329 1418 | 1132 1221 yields 0.72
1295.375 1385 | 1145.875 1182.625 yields 0.69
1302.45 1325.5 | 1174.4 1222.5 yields 0.69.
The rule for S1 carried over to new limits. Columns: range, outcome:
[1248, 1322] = 27.3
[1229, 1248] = 30.9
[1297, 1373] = 23.7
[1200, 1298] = 30.3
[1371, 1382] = 24.2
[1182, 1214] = 32.6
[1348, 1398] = 24.2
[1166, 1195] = 33.9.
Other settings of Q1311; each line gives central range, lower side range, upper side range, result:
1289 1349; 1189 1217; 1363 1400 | 7.52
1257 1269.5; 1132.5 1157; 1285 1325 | -1.83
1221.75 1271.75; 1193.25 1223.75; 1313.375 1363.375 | -2.50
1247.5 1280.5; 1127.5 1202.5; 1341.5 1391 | -1.64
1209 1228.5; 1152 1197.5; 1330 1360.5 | 0.22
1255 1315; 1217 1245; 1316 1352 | -0.58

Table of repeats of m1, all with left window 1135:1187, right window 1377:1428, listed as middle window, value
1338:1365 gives 0.08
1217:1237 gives 0.03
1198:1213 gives 0.01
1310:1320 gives 0.22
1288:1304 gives 0.14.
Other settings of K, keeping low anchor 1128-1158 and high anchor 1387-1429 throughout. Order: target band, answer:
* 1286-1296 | 1.07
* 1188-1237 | 1.01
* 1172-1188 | -0.08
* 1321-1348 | 3.53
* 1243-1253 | 0.09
